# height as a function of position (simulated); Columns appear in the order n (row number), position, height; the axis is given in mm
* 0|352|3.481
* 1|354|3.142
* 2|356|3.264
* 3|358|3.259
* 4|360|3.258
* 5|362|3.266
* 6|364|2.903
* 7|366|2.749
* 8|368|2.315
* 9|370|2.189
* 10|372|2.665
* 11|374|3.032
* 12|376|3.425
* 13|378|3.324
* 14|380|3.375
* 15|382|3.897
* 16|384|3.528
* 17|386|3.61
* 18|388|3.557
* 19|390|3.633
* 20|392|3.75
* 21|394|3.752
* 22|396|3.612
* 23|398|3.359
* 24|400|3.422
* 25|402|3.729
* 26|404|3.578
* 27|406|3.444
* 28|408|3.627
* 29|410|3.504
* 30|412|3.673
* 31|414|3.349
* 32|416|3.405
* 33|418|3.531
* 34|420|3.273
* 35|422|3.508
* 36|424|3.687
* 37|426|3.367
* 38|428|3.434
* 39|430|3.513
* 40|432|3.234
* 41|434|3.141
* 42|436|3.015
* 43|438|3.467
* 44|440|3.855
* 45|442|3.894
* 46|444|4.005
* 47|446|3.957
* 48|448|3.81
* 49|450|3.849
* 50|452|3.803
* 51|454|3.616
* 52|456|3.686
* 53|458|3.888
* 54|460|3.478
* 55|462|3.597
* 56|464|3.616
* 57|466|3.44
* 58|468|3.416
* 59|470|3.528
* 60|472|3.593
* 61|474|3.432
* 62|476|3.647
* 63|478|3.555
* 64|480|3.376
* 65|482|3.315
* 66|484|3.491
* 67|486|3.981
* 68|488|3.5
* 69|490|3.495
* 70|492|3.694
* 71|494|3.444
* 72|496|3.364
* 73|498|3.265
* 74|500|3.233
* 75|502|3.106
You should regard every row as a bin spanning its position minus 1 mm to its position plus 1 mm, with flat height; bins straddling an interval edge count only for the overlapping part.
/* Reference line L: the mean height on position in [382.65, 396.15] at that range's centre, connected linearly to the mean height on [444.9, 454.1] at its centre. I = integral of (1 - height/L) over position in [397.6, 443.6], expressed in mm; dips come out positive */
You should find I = 3.1 mm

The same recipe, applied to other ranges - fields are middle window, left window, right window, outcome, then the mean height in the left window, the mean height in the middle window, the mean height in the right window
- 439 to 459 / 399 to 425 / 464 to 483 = -1.9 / 3.52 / 3.84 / 3.49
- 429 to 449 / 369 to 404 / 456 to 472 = -0.4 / 3.41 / 3.59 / 3.58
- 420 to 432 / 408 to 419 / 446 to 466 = 0.3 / 3.5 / 3.46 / 3.7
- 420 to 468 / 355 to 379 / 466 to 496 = -3.5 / 2.97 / 3.59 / 3.52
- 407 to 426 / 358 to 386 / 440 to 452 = 0.4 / 3.1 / 3.5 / 3.89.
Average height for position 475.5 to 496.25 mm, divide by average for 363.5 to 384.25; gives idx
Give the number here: 1.2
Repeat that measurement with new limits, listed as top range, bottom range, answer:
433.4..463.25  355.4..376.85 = 1.26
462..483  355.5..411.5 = 1.05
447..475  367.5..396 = 1.09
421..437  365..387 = 1.08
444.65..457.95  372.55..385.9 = 1.11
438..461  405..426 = 1.08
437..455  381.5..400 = 1.05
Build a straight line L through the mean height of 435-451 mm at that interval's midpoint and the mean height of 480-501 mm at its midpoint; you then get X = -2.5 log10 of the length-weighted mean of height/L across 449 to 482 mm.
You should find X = 0.01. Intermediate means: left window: 3.73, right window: 3.47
